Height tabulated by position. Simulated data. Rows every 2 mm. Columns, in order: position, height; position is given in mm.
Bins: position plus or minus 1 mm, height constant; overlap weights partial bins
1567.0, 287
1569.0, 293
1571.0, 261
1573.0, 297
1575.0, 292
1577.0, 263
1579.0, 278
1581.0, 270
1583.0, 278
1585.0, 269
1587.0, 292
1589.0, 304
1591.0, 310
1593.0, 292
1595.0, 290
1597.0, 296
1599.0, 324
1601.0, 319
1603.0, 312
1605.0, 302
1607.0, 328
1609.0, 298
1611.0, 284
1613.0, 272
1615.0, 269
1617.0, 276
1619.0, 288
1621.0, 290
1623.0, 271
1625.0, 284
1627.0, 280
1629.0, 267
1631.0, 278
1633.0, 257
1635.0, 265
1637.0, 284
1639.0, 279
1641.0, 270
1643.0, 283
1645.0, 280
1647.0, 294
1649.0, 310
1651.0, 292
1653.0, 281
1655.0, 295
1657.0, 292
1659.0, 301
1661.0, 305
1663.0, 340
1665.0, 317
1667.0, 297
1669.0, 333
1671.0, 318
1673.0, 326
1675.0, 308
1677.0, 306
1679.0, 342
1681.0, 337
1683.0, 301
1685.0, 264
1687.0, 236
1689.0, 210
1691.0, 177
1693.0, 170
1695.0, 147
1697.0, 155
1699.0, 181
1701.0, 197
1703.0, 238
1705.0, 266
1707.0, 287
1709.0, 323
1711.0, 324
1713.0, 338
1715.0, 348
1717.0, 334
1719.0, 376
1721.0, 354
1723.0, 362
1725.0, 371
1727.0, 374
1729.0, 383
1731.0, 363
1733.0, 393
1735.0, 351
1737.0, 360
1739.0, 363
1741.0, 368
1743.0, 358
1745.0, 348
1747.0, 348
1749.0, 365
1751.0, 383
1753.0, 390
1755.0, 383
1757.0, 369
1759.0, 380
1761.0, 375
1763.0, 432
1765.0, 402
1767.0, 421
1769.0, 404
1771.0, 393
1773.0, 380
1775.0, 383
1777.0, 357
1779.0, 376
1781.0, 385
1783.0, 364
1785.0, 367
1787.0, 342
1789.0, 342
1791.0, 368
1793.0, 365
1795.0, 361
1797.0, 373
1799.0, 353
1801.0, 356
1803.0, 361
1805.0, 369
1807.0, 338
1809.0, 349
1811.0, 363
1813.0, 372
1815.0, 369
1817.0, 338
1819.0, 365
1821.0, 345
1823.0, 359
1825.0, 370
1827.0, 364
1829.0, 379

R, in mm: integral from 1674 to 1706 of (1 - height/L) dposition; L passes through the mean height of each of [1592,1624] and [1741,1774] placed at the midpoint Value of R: 9.56 mm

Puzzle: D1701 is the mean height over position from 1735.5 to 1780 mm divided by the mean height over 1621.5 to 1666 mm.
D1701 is 1.32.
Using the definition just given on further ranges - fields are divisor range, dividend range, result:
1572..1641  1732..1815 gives 1.29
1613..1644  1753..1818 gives 1.35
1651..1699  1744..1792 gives 1.37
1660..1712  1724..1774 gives 1.40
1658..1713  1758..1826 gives 1.36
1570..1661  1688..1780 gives 1.16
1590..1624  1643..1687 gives 1.03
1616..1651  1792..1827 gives 1.28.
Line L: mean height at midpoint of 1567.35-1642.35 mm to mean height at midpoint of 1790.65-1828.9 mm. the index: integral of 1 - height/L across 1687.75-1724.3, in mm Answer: 6.4 mm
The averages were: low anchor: 286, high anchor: 360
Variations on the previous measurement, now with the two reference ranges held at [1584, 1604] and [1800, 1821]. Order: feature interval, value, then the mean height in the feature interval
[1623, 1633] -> 1.1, 275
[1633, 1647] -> 1.6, 277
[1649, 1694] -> 4.4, 289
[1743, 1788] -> -4.3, 379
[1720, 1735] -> -1.5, 370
